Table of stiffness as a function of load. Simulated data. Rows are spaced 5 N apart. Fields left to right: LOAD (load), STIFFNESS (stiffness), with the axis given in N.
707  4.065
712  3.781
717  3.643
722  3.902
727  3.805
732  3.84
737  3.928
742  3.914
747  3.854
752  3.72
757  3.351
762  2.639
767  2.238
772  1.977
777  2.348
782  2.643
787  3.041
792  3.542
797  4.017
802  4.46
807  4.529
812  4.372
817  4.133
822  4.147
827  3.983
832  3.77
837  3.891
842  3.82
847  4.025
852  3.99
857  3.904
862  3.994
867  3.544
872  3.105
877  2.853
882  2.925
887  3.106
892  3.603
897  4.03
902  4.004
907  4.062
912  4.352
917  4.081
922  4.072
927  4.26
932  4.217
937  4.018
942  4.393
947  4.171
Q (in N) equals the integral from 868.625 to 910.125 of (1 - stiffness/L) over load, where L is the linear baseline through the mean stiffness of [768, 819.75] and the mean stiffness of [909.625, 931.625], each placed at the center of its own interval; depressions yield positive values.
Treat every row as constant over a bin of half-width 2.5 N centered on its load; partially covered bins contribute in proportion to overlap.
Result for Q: 5.64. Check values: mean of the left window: 3.47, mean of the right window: 4.19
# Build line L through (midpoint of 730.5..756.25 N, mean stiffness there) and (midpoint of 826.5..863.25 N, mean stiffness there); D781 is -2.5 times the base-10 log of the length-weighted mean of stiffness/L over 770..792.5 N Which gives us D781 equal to 0.41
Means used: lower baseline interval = 3.82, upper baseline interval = 3.92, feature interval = 2.65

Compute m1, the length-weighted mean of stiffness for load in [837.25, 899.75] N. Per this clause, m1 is 3.59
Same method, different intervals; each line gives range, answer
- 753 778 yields 2.59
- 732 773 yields 3.29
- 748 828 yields 3.44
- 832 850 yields 3.89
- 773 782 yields 2.37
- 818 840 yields 3.96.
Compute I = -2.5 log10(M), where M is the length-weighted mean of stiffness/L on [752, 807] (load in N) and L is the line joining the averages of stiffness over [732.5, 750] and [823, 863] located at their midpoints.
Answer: 0.241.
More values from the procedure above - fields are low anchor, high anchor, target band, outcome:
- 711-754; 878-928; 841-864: -0.04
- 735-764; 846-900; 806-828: -0.19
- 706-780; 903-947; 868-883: 0.29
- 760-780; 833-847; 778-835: -0.22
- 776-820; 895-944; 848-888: 0.15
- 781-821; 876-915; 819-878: 0.00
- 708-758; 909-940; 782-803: 0.10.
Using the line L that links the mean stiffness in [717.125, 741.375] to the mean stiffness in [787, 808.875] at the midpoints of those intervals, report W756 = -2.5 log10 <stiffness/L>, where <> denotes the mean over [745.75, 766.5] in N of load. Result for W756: 0.20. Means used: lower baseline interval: 3.85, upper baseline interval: 4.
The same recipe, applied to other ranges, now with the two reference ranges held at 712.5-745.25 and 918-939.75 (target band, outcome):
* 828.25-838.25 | 0.042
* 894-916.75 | 0.002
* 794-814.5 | -0.098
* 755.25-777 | 0.480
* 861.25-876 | 0.182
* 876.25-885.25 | 0.362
